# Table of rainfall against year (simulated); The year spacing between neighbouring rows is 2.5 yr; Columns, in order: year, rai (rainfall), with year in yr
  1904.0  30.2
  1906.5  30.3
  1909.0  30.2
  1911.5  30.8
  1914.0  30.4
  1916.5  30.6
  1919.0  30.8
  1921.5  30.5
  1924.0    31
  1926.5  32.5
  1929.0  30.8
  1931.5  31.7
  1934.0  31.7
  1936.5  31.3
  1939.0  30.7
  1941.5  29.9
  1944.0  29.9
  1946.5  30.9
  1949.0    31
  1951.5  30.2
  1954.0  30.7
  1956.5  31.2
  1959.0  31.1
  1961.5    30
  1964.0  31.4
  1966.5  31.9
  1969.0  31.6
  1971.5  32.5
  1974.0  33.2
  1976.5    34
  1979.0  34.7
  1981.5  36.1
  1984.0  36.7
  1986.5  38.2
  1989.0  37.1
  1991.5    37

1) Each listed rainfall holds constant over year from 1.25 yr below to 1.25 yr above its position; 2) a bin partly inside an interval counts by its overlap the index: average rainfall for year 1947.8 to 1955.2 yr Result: 30.6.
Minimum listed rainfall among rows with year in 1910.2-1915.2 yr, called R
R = 30.4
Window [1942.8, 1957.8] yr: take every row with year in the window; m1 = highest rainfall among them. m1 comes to 31.2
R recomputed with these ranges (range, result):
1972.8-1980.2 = 33.2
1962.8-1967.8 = 31.4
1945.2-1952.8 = 30.2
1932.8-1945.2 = 29.9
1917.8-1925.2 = 30.5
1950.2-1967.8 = 30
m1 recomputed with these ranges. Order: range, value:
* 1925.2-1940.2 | 32.5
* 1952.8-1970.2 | 31.9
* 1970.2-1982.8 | 36.1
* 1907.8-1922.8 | 30.8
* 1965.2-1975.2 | 33.2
